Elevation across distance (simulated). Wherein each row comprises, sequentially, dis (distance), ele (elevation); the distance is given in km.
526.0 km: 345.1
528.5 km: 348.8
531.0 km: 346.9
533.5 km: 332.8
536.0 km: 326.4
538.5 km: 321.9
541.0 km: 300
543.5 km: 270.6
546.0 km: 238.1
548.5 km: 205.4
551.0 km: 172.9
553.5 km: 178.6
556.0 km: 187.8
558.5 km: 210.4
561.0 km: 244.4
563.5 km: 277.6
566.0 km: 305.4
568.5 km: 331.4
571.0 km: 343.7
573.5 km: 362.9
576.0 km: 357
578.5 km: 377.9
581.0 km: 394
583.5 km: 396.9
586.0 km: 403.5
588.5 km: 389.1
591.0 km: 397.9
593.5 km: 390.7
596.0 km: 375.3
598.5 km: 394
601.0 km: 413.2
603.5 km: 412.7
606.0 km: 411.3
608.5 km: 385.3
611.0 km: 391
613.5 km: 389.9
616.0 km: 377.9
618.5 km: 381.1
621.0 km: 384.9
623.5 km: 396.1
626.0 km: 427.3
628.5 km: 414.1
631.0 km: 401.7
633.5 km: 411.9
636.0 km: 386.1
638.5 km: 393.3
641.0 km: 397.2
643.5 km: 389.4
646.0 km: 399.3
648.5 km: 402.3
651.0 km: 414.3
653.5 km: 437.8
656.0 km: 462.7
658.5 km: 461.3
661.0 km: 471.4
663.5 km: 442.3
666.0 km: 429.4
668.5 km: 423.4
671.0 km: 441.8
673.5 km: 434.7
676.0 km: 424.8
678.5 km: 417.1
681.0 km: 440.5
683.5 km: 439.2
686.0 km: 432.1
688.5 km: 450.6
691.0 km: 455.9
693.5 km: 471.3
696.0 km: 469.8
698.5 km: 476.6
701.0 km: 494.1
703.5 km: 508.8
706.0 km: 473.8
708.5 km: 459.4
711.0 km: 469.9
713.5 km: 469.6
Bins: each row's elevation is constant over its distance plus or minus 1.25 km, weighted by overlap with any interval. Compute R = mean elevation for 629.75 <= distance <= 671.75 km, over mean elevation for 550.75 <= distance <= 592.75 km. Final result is 1.3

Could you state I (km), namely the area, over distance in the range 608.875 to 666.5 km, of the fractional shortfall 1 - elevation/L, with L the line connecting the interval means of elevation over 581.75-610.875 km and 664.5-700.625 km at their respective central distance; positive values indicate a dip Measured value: 1.3 km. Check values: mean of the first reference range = 397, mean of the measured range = 411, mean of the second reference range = 445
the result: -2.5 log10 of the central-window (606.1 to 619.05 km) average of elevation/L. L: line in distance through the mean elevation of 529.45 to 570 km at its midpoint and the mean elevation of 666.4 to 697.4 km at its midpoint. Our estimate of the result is -0.11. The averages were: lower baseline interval 267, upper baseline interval 442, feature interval 388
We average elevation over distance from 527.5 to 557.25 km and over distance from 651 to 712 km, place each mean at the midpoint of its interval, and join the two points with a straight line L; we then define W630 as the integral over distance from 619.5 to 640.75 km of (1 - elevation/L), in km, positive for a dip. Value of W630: -0.9 km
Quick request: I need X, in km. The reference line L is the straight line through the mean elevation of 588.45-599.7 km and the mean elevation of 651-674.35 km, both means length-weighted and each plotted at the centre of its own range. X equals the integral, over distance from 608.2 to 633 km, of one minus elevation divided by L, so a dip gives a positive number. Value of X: 0.9 km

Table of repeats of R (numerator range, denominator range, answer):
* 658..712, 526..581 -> 1.56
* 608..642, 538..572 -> 1.56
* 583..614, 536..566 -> 1.63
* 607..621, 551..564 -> 1.82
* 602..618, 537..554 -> 1.61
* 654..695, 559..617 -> 1.20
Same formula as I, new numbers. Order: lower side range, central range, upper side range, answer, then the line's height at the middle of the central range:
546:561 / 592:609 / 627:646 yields -4.7 km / 313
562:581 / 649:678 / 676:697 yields -1.0 km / 424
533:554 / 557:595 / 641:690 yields -4.5 km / 307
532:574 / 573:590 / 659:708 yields -4.1 km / 310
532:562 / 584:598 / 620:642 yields -2.7 km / 329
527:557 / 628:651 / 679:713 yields -0.4 km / 393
